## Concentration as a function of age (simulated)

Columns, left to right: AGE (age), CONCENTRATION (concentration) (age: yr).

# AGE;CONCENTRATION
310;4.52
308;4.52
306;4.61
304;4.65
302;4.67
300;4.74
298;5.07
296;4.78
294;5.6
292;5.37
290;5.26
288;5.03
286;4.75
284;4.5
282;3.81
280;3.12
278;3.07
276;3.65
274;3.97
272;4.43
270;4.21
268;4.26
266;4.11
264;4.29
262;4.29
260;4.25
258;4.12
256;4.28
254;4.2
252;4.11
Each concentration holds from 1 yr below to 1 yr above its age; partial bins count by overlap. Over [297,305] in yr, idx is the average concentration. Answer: 4.78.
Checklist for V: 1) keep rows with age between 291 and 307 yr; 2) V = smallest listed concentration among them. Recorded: 4.61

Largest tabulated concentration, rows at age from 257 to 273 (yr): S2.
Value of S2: 4.43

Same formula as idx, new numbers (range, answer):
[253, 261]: 4.21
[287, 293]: 5.22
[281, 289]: 4.52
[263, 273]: 4.26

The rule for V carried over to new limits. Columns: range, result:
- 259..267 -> 4.11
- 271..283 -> 3.07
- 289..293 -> 5.26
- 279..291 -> 3.12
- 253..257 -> 4.2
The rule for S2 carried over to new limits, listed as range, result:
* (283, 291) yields 5.26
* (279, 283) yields 3.81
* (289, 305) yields 5.6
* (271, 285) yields 4.5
